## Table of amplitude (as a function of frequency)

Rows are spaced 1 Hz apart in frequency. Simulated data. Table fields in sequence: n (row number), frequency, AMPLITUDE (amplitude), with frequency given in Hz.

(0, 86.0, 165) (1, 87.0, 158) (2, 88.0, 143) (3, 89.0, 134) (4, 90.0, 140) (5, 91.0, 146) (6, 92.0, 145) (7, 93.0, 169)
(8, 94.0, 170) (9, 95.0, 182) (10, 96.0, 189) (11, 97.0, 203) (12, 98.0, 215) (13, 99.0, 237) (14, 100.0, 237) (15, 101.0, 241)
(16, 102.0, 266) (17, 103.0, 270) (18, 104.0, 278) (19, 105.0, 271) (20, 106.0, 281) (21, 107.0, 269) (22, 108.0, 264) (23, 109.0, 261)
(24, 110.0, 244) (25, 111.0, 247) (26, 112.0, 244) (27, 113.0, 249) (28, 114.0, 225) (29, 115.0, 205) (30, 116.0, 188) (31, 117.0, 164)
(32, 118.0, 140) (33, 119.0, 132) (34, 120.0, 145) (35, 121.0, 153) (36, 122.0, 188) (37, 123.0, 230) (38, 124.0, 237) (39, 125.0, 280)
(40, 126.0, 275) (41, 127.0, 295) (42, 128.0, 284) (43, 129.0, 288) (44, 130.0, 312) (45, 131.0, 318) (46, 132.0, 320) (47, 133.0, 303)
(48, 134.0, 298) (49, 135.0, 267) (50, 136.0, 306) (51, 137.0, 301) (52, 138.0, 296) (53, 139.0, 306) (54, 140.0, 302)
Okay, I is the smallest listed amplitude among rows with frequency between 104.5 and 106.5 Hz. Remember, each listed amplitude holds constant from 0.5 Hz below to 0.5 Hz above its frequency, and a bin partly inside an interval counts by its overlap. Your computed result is 271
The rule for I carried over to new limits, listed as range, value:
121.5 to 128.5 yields 188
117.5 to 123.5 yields 132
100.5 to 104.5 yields 241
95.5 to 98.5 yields 189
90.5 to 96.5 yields 145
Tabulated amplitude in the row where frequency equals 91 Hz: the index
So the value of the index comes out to 146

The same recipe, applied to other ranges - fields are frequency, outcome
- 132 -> 320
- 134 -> 298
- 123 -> 230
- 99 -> 237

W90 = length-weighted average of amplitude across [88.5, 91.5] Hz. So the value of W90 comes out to 140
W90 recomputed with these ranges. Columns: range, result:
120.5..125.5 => 218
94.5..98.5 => 197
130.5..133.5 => 314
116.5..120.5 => 145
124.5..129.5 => 284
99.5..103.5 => 254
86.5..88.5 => 150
